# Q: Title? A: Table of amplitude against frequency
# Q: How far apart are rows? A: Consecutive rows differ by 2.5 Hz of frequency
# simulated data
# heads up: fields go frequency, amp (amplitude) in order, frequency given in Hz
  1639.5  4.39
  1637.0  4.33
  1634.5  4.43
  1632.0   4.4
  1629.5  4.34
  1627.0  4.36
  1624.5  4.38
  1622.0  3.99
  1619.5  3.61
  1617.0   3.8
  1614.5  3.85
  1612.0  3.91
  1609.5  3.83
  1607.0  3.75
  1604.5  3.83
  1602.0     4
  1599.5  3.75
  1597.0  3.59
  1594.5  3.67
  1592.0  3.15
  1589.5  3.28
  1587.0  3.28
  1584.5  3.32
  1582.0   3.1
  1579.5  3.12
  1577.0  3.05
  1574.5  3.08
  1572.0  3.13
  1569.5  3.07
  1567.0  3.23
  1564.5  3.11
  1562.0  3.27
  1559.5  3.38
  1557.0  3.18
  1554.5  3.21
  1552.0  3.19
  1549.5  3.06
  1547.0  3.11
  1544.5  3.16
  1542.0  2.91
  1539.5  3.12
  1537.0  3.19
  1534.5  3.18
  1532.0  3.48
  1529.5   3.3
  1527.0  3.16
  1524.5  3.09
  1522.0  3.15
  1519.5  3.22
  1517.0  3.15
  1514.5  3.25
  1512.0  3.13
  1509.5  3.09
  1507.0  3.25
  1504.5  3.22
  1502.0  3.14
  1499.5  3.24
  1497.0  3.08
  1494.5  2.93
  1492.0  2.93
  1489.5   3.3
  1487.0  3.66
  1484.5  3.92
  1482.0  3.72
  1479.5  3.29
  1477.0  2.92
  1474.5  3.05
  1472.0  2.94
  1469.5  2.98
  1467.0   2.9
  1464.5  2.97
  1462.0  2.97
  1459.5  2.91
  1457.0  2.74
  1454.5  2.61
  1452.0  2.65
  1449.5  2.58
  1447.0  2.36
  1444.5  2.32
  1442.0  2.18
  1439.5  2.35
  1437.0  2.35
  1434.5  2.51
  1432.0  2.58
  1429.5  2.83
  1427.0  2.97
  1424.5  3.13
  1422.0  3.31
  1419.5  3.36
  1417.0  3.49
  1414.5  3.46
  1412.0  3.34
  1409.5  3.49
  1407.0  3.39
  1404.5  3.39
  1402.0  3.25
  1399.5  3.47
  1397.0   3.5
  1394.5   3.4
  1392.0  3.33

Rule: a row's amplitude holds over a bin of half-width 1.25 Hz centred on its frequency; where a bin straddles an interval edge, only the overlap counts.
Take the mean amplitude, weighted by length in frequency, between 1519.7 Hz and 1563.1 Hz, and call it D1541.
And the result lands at 3.19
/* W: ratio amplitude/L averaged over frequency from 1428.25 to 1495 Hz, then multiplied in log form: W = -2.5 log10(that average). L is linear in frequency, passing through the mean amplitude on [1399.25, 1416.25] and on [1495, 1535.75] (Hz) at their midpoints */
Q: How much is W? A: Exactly 0.15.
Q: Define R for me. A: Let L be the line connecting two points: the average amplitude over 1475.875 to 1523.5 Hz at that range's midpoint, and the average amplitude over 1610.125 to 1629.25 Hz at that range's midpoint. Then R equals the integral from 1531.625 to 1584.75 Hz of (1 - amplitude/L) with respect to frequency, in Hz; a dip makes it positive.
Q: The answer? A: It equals 6.6 Hz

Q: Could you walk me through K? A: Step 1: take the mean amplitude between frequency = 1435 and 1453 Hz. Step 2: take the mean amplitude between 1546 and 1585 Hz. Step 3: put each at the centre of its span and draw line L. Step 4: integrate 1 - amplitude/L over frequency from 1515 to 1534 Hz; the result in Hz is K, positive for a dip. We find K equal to -2.1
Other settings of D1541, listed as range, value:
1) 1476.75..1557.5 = 3.21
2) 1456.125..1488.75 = 3.16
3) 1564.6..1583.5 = 3.11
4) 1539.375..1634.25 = 3.5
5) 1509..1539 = 3.2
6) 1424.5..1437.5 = 2.71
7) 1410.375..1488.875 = 2.95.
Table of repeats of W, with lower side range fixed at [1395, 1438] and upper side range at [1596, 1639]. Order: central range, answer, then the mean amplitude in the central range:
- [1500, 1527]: 0.13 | 3.17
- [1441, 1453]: 0.34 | 2.42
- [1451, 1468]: 0.19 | 2.82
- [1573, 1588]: 0.22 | 3.16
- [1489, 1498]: 0.15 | 3.04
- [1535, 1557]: 0.19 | 3.12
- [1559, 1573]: 0.19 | 3.19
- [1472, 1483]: 0.08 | 3.2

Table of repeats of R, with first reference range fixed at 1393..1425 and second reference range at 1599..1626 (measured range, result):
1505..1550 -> 6.2 Hz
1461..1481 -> 3.0 Hz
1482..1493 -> 0.3 Hz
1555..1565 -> 1.4 Hz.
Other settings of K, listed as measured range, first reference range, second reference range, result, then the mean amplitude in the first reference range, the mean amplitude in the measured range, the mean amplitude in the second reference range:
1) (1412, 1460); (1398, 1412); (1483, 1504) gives 8.2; 3.39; 2.79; 3.28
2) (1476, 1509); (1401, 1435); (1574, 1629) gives 1.0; 3.19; 3.28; 3.64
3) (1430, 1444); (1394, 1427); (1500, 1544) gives 3.8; 3.37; 2.41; 3.18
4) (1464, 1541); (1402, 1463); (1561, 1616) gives -1.5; 2.89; 3.19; 3.43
